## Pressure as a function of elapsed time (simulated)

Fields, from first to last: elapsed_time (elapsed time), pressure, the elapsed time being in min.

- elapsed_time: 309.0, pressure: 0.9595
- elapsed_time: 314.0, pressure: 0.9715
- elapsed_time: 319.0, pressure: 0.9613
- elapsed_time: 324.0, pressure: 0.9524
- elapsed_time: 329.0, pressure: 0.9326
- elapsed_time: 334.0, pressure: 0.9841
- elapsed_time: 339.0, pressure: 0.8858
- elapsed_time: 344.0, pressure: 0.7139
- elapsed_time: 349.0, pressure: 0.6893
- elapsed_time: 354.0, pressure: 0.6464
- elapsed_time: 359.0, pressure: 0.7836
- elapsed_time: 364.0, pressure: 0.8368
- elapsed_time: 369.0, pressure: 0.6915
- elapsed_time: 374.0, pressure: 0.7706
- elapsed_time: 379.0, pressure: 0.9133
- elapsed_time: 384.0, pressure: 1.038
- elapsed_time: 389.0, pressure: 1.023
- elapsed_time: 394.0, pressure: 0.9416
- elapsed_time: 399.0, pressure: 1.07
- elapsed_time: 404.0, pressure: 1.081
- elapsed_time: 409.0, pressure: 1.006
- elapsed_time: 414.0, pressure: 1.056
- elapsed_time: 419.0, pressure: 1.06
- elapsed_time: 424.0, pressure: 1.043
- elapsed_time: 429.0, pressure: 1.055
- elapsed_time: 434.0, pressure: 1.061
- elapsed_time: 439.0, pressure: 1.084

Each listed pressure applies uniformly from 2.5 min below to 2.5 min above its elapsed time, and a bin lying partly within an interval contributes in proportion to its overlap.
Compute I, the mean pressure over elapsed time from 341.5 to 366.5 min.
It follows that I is 0.734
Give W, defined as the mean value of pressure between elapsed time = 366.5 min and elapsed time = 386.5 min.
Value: 0.853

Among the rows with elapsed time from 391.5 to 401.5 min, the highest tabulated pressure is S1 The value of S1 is 1.07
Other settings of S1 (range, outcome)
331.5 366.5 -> 0.9841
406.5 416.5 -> 1.056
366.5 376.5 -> 0.7706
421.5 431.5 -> 1.055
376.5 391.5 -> 1.038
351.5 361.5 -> 0.7836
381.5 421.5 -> 1.081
